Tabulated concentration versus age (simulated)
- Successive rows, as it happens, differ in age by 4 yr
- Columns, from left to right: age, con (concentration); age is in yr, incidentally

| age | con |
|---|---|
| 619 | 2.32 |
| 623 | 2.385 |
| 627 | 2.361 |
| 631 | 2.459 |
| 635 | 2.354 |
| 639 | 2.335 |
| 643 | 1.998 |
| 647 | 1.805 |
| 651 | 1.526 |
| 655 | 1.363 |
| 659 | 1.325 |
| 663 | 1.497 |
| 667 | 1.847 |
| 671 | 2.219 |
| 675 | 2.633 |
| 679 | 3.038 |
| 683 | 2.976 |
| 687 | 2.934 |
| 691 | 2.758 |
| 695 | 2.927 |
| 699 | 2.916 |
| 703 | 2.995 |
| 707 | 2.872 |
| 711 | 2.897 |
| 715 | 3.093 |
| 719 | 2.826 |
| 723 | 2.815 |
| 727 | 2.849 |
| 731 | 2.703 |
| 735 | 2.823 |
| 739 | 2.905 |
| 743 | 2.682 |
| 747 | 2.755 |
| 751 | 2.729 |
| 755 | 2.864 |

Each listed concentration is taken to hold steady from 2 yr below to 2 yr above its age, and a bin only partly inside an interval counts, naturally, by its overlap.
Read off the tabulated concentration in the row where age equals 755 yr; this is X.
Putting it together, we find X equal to 2.864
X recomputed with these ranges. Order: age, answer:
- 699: 2.916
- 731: 2.703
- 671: 2.219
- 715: 3.093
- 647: 1.805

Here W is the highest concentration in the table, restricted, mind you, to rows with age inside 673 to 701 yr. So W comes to 3.038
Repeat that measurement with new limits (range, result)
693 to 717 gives 3.093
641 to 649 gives 1.998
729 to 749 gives 2.905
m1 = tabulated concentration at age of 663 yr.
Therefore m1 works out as 1.497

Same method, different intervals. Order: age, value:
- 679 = 3.038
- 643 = 1.998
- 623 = 2.385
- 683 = 2.976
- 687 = 2.934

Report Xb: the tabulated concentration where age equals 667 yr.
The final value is 1.847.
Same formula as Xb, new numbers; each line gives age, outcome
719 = 2.826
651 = 1.526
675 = 2.633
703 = 2.995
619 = 2.32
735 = 2.823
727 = 2.849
